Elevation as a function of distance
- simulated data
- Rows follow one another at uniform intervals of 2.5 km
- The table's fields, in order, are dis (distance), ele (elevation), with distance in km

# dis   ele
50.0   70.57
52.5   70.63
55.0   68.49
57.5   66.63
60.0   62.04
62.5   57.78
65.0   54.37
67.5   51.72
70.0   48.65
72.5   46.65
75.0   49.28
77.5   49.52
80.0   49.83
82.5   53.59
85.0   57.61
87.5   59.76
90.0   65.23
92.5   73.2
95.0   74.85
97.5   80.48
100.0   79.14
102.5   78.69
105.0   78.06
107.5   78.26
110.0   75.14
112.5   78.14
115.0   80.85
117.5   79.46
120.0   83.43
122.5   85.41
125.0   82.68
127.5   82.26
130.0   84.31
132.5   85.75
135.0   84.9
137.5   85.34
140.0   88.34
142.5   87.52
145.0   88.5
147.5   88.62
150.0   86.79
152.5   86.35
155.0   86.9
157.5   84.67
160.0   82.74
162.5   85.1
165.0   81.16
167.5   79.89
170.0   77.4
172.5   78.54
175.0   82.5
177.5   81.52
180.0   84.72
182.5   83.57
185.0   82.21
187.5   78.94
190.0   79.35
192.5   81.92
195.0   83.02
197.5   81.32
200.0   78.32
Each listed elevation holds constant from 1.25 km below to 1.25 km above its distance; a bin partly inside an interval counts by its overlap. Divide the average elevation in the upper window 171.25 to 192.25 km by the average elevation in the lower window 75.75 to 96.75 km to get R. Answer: 1.34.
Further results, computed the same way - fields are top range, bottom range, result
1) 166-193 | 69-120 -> 1.20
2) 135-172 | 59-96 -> 1.49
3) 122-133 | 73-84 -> 1.66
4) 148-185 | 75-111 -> 1.23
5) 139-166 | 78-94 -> 1.44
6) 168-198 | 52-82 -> 1.45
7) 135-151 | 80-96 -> 1.39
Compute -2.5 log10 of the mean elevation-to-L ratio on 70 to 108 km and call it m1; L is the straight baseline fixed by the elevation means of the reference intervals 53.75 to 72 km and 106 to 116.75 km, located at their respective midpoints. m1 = 0.086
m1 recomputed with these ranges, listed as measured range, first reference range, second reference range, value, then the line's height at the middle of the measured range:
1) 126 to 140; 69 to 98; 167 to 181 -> -0.20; 70.7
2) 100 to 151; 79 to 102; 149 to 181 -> -0.12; 74.2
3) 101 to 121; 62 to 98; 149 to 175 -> -0.17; 67.2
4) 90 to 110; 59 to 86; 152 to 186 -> -0.24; 61.2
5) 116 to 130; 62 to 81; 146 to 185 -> -0.20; 68.6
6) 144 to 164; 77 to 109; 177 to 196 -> -0.12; 77.1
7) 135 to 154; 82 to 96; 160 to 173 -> -0.15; 76.1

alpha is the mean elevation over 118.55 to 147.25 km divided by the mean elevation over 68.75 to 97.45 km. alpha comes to 1.5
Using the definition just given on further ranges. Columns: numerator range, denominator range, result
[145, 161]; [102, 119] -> 1.10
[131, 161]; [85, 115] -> 1.16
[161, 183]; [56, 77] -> 1.49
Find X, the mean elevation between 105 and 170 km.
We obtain 83.5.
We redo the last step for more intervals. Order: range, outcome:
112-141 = 83.5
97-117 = 78.6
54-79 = 55.3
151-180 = 82.6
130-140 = 85.6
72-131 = 71.3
